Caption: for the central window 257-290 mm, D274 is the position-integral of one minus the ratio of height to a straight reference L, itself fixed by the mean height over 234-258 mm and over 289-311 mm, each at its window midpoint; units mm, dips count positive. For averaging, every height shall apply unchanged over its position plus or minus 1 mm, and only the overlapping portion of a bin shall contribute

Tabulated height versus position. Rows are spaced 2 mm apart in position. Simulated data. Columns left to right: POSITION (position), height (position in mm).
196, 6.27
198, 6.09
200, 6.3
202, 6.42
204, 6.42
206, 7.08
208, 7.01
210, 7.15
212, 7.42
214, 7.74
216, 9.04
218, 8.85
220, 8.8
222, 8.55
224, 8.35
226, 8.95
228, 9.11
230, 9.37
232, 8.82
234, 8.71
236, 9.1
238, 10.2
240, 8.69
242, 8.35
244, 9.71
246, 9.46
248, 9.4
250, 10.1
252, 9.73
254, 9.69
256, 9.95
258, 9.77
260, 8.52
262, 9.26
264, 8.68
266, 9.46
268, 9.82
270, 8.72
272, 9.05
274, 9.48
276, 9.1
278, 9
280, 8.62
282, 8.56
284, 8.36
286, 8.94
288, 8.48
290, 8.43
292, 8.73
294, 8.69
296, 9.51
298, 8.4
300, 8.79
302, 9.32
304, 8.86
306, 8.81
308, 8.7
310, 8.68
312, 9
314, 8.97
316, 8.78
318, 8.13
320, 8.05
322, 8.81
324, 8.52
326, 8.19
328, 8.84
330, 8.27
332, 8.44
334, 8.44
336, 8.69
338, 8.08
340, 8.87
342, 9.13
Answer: 0.6 mm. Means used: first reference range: 9.47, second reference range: 8.81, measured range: 8.97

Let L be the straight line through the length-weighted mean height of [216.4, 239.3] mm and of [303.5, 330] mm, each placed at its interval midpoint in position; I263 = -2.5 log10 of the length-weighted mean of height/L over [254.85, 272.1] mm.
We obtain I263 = -0.05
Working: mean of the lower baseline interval 8.98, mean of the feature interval 9.26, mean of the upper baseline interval 8.62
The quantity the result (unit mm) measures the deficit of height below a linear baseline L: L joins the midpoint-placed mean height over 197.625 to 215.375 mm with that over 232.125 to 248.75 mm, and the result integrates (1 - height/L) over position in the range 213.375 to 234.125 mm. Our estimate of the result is -1.8 mm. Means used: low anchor 6.92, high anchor 9.18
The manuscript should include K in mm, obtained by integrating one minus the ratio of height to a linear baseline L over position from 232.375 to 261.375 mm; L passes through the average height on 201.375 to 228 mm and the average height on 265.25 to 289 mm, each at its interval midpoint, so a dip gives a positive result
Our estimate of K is -3.2 mm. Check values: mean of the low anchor 7.9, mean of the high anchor 8.96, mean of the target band 9.37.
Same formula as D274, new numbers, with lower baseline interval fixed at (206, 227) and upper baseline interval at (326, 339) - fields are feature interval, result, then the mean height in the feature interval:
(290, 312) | -1.27 mm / 8.84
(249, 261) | -2.03 mm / 9.63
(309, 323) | -0.39 mm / 8.63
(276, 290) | -0.62 mm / 8.67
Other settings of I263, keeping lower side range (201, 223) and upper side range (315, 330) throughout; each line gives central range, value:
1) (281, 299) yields -0.06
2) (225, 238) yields -0.17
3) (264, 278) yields -0.14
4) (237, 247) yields -0.18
